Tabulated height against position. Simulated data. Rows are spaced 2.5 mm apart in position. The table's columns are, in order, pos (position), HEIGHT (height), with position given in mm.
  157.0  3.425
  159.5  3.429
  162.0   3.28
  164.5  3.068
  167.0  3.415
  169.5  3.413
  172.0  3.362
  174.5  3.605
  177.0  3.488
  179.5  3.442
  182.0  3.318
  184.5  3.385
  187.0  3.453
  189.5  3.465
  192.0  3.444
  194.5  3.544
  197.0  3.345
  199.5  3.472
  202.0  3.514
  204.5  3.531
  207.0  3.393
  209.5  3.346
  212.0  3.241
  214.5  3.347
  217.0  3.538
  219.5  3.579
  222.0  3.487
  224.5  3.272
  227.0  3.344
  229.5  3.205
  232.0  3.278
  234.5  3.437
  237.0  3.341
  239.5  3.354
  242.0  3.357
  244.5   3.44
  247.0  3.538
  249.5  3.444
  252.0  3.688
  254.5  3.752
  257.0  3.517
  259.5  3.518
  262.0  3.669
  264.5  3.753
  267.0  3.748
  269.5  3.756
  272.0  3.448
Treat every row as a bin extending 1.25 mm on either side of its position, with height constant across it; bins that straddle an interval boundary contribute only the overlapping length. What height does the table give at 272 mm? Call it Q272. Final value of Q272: 3.448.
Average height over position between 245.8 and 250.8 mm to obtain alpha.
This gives 3.49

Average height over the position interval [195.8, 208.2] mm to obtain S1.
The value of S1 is 3.45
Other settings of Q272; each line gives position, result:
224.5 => 3.272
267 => 3.748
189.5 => 3.465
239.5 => 3.354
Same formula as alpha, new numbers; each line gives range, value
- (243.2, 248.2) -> 3.49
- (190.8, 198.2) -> 3.45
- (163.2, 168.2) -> 3.24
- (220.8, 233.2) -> 3.32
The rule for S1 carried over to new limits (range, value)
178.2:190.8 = 3.41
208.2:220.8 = 3.41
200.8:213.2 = 3.41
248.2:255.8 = 3.63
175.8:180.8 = 3.46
